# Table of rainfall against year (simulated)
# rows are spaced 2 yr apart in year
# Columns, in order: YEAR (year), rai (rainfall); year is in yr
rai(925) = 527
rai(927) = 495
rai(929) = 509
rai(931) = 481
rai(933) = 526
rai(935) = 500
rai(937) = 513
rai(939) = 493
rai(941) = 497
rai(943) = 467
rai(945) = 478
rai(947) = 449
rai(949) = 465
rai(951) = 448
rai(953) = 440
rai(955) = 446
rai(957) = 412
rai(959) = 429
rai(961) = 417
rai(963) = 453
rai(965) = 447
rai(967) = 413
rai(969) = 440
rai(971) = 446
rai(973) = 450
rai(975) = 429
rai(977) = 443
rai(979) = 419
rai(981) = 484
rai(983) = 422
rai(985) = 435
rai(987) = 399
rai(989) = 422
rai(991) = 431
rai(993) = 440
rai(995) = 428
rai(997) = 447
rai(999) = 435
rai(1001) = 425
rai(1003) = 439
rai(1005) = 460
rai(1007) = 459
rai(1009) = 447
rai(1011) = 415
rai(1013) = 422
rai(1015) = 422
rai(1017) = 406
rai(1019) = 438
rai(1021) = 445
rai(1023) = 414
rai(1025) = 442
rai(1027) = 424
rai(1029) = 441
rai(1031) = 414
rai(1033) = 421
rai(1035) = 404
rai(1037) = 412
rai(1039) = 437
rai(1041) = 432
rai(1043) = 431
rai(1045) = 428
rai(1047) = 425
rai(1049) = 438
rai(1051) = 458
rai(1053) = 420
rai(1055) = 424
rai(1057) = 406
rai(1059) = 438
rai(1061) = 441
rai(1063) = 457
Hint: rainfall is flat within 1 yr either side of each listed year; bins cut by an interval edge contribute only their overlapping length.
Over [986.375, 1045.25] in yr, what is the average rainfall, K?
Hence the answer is 430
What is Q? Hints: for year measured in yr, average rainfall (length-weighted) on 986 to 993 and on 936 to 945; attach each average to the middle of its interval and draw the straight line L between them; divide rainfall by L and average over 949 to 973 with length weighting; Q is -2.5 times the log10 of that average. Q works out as 0.058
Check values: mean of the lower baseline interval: 491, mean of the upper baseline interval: 421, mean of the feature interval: 437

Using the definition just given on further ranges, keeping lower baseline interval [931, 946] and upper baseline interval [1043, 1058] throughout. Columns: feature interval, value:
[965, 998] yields 0.08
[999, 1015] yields 0.04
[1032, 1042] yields 0.04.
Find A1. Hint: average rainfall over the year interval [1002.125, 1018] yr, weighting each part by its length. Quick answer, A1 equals 434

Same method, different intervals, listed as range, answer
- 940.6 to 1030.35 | 438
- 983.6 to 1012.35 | 434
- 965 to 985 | 439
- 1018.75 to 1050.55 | 428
